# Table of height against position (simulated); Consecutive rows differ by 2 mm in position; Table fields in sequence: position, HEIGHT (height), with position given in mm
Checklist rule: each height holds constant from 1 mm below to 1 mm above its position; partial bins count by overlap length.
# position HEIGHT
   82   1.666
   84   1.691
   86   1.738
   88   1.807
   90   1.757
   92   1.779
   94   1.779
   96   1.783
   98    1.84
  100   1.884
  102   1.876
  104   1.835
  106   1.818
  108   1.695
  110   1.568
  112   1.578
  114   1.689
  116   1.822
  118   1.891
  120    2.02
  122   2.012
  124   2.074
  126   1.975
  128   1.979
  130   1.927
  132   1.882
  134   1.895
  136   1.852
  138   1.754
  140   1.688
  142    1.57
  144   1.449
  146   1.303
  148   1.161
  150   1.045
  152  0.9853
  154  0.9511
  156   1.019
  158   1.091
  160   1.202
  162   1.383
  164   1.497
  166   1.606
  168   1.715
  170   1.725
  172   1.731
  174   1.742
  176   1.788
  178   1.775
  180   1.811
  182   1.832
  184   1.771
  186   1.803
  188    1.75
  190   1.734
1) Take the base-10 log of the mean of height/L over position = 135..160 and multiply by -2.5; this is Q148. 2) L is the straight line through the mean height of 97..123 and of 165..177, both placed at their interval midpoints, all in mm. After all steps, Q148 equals 0.31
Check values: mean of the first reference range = 1.81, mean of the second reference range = 1.72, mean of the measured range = 1.32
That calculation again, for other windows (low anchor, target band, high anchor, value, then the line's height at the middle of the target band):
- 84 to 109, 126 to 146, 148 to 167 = -0.24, 1.41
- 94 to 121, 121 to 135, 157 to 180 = -0.14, 1.72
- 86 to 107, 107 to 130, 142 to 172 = -0.14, 1.63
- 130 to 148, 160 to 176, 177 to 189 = 0.09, 1.75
